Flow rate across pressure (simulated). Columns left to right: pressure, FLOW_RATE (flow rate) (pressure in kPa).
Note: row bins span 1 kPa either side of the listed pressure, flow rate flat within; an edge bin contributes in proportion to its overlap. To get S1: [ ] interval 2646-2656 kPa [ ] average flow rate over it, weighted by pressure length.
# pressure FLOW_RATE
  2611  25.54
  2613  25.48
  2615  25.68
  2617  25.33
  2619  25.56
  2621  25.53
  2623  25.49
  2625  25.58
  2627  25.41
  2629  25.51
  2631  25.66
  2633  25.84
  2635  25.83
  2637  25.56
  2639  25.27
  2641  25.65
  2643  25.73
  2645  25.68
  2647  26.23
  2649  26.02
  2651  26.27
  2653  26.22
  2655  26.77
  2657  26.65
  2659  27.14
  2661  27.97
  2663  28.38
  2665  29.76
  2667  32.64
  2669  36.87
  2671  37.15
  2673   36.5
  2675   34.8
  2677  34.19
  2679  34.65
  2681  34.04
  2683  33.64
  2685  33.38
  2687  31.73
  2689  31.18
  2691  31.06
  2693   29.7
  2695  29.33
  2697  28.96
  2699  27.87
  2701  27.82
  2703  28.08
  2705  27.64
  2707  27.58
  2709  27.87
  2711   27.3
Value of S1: 26.3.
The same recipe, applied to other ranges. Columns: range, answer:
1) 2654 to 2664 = 27.4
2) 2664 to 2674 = 34.6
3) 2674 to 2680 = 34.5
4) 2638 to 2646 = 25.6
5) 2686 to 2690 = 31.5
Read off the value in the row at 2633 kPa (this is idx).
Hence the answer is 25.84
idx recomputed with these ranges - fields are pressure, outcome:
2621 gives 25.53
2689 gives 31.18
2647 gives 26.23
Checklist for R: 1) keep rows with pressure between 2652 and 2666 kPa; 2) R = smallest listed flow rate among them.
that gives 26.22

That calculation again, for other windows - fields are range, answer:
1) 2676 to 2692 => 31.06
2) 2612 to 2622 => 25.33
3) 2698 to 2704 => 27.82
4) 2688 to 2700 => 27.87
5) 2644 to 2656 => 25.68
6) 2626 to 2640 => 25.27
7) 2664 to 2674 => 29.76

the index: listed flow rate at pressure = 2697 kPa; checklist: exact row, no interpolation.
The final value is 28.96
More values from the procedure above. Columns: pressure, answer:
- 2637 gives 25.56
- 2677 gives 34.19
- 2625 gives 25.58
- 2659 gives 27.14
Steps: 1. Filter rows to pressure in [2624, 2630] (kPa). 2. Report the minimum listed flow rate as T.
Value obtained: 25.41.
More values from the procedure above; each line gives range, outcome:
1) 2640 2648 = 25.65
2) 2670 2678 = 34.19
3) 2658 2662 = 27.14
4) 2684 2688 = 31.73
